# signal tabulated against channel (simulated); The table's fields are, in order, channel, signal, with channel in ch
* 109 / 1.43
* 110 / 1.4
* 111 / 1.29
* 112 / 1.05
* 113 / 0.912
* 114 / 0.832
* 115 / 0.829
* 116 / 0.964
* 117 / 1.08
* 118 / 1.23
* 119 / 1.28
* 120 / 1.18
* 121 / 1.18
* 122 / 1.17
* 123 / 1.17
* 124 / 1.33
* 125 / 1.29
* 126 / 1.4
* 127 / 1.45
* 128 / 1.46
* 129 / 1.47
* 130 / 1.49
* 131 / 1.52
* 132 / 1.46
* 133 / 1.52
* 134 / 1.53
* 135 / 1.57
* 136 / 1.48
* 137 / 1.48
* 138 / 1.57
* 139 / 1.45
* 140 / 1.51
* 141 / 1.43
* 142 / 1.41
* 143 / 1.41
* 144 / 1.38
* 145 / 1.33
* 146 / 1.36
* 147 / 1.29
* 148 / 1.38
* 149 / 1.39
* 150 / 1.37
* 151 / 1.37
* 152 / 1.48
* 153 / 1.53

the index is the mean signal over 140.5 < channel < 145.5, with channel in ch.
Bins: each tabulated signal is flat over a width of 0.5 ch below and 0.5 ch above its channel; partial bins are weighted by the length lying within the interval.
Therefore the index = 1.39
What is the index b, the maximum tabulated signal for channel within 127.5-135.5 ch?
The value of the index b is 1.57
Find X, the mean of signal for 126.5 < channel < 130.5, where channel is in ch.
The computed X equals 1.47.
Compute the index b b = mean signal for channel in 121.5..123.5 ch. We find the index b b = 1.17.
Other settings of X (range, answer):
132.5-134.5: 1.52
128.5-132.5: 1.48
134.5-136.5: 1.52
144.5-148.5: 1.34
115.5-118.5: 1.09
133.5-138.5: 1.53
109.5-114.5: 1.1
